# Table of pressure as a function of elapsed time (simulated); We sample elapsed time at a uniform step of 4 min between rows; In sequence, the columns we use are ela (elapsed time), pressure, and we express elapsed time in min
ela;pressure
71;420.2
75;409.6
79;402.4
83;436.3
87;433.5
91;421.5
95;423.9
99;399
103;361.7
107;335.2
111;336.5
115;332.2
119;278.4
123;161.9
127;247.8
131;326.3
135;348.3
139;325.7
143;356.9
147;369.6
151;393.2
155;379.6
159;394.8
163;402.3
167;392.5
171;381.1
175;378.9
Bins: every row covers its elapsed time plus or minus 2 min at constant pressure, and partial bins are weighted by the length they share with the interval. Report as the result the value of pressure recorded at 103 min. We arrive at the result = 361.7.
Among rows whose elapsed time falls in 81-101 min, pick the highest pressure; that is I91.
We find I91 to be 436.3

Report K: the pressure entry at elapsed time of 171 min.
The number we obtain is 381.1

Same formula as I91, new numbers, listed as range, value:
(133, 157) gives 393.2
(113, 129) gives 332.2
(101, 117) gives 361.7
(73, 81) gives 409.6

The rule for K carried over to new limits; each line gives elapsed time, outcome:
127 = 247.8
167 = 392.5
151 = 393.2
